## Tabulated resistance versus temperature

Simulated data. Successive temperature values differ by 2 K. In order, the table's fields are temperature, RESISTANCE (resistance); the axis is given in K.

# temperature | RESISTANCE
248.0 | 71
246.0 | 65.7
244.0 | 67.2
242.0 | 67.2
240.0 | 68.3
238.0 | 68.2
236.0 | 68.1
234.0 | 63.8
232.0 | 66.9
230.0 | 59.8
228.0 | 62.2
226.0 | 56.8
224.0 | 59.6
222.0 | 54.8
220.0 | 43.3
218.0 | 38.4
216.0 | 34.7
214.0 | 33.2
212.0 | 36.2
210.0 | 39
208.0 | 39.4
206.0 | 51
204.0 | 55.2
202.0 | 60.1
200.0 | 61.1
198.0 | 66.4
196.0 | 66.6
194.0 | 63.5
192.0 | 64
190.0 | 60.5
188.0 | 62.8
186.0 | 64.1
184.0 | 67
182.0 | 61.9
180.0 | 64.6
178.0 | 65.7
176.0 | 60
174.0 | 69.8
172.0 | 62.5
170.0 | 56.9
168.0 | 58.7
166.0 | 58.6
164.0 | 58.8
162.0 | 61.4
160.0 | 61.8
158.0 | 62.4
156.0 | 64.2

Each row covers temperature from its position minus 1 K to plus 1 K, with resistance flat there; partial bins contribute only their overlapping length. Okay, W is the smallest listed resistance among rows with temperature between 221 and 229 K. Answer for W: 54.8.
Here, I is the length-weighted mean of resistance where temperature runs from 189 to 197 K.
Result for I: 63.6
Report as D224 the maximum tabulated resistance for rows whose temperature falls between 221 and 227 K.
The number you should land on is 59.6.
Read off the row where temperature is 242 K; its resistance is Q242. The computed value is 67.2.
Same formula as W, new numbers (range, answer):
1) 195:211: 39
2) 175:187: 60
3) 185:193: 60.5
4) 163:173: 56.9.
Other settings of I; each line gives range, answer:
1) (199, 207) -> 56.9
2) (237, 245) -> 67.7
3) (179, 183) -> 63.2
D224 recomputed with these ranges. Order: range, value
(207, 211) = 39.4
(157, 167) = 62.4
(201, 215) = 60.1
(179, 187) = 67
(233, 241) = 68.3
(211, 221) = 43.3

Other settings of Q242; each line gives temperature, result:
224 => 59.6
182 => 61.9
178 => 65.7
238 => 68.2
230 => 59.8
